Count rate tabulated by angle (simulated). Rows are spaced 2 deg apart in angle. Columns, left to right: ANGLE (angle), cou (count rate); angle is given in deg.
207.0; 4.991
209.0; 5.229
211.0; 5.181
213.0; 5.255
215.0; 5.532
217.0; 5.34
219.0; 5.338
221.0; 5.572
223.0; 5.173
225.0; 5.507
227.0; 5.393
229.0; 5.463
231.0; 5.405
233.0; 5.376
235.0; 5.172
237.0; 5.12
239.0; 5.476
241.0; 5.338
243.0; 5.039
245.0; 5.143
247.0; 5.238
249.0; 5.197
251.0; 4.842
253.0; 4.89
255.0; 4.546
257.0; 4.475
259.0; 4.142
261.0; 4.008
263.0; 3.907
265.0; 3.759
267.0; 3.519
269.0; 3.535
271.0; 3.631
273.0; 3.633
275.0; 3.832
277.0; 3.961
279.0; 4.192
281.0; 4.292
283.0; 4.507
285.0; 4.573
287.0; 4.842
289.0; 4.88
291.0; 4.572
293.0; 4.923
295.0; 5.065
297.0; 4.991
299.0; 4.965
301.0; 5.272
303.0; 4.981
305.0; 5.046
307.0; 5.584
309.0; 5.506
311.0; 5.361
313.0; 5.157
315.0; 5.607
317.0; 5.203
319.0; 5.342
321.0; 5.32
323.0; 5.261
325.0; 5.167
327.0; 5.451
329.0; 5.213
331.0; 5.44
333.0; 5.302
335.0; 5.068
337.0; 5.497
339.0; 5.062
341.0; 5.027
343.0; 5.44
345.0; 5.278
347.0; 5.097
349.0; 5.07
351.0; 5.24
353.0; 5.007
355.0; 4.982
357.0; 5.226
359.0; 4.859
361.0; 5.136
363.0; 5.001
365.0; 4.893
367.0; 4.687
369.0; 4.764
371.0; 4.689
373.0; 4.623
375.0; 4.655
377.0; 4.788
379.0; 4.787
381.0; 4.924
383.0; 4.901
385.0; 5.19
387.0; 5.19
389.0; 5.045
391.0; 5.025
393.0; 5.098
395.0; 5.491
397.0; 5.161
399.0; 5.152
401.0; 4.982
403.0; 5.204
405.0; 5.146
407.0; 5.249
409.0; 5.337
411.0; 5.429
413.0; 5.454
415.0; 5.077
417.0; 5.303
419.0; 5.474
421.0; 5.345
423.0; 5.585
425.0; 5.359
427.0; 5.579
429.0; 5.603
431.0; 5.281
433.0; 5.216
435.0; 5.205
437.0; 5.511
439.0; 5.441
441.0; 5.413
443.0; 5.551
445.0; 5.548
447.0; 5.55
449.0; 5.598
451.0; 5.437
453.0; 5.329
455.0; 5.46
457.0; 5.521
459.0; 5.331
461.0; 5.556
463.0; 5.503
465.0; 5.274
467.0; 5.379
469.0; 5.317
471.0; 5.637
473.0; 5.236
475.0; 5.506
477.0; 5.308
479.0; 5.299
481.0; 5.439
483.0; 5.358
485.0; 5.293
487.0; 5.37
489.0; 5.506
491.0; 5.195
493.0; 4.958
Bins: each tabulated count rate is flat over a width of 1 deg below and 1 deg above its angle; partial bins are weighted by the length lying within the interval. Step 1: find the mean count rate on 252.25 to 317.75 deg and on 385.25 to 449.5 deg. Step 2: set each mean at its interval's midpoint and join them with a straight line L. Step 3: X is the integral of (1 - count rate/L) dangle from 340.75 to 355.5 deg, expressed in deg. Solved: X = -0.6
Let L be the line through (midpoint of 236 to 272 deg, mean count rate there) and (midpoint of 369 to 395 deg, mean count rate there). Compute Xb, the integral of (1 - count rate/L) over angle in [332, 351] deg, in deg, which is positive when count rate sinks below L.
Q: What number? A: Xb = -1.59 deg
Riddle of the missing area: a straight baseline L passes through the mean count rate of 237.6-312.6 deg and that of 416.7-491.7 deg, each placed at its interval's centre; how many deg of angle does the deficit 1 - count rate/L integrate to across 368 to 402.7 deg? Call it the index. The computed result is 1.0 deg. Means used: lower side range 4.65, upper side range 5.42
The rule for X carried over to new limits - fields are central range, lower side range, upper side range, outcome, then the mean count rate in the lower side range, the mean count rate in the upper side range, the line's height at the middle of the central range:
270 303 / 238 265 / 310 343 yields 3.19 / 4.75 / 5.28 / 5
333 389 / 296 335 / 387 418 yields 2.44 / 5.27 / 5.21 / 5.24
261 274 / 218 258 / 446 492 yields 3.80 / 5.19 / 5.41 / 5.21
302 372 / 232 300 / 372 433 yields -4.06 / 4.58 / 5.18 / 4.89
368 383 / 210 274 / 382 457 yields 1.29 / 4.85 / 5.32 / 5.21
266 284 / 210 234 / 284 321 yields 4.50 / 5.38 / 5.11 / 5.2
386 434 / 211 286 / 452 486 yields -0.55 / 4.74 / 5.4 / 5.22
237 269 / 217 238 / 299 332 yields 4.32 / 5.35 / 5.3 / 5.34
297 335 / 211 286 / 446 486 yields -2.46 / 4.74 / 5.42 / 4.95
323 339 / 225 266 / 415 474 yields -0.48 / 4.91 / 5.43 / 5.13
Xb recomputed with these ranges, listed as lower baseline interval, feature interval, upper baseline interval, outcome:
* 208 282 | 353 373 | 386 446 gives 0.9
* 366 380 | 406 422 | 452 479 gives -1.0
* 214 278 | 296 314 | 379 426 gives -1.0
